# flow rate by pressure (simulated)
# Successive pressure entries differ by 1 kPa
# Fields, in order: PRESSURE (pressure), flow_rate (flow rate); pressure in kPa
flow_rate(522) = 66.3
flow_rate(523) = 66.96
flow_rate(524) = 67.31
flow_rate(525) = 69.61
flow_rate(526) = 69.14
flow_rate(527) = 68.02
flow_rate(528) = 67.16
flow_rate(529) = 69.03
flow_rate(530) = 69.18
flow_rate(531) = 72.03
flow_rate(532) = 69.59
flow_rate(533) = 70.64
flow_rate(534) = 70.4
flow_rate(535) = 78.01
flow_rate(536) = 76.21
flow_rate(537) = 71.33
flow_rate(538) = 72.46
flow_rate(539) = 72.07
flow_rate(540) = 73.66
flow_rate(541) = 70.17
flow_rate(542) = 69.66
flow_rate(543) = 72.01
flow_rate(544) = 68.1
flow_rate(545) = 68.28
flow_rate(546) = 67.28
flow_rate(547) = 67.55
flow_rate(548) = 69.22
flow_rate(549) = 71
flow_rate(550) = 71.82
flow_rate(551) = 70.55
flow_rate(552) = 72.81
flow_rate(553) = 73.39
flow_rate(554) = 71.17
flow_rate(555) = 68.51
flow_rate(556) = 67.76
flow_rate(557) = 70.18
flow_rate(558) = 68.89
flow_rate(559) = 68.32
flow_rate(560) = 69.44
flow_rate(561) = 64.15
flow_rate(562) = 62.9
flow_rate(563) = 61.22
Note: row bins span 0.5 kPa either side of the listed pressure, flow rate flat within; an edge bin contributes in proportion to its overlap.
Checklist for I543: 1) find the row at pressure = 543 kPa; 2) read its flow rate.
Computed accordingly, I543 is 72.01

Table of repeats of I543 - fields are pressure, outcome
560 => 69.44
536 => 76.21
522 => 66.3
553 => 73.39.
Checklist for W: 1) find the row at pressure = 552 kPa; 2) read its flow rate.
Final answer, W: 72.81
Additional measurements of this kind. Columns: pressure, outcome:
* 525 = 69.61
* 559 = 68.32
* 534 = 70.4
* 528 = 67.16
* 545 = 68.28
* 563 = 61.22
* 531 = 72.03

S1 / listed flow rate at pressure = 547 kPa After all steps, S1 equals 67.55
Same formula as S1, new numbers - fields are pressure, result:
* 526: 69.14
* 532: 69.59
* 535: 78.01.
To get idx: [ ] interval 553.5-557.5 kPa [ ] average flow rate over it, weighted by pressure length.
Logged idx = 69.4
